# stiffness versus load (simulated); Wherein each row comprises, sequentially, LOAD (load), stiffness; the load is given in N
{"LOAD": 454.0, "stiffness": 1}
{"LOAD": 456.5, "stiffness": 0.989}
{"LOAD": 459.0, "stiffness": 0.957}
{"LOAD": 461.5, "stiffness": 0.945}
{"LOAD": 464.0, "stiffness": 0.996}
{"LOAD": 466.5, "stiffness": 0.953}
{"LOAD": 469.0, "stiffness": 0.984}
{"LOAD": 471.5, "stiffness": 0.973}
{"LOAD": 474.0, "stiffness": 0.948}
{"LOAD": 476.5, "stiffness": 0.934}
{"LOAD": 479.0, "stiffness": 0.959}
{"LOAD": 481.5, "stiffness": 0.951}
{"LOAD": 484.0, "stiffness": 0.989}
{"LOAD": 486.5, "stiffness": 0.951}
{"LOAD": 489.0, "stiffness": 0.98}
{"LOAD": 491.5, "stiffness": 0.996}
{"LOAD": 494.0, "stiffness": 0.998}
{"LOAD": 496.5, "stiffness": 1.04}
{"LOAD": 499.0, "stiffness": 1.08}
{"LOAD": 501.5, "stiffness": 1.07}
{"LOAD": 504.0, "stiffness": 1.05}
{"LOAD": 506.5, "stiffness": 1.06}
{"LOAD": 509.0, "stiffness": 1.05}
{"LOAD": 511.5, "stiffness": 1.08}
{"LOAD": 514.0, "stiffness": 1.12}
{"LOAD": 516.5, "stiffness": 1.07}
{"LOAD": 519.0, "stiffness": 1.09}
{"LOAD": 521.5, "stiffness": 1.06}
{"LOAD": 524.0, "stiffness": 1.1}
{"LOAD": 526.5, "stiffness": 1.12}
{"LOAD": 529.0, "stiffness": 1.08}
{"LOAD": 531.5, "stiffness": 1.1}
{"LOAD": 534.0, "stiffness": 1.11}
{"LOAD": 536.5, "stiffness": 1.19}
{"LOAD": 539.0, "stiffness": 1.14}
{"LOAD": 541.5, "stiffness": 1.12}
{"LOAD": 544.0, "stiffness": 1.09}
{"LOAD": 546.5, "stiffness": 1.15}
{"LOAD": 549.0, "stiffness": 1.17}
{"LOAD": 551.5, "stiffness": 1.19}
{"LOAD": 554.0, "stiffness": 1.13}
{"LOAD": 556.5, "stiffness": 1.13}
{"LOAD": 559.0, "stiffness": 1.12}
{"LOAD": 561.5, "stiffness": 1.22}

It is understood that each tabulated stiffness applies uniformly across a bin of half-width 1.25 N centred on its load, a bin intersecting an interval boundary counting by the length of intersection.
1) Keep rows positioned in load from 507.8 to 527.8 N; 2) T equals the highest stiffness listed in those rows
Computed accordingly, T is 1.12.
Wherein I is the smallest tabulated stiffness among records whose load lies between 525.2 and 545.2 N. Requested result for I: 1.08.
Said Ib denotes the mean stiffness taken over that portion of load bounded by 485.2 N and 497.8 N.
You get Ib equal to 0.993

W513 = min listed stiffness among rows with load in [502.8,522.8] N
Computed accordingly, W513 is 1.05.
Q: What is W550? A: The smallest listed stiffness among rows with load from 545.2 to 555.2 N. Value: 1.13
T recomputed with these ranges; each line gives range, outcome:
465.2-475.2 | 0.984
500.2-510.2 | 1.07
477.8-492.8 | 0.996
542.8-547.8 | 1.15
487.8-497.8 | 1.04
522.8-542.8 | 1.19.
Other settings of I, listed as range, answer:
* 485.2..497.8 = 0.951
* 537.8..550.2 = 1.09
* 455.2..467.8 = 0.945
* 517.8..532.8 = 1.06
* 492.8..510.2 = 0.998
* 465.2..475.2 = 0.948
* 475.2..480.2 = 0.934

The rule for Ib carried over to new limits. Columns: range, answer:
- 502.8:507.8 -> 1.06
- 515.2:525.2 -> 1.08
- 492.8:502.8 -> 1.05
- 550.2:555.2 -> 1.16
